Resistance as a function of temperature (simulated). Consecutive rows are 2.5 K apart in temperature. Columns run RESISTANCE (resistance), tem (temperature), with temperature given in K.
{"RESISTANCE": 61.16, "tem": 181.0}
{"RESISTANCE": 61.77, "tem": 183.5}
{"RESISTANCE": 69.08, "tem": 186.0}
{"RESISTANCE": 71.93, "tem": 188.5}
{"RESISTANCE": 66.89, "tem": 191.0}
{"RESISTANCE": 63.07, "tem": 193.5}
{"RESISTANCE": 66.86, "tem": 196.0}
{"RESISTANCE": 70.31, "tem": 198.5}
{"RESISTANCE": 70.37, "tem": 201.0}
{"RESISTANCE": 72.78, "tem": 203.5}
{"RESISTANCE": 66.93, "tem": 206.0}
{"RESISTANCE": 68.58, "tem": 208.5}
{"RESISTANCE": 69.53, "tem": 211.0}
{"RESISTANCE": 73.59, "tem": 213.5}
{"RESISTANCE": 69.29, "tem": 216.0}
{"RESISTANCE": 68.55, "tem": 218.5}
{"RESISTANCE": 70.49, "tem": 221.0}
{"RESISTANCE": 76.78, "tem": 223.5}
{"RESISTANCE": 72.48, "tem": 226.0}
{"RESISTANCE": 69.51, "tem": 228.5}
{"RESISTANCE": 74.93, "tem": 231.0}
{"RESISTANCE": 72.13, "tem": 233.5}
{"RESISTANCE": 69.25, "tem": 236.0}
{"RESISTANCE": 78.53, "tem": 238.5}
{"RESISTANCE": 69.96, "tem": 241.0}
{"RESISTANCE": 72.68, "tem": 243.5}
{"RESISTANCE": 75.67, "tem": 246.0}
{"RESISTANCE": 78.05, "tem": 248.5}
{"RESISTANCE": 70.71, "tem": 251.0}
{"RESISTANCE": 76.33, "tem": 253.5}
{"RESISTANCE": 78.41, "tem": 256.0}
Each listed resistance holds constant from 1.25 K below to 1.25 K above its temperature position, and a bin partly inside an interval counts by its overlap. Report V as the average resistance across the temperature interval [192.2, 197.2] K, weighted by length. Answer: 65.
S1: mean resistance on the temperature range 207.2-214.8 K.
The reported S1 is 70.5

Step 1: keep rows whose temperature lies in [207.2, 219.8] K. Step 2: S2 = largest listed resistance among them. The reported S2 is 73.59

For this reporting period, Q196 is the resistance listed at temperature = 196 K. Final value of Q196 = 66.86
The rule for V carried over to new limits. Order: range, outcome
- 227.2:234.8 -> 72.2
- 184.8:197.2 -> 67.6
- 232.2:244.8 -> 72.5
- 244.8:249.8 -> 76.8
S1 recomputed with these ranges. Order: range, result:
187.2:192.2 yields 69.4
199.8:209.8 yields 69.7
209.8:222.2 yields 70.3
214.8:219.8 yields 68.9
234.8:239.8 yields 73.9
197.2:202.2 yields 70.3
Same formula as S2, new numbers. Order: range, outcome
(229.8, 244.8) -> 78.53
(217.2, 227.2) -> 76.78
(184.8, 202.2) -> 71.93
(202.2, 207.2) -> 72.78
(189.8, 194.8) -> 66.89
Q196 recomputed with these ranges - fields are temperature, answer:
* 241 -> 69.96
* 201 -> 70.37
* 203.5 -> 72.78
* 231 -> 74.93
